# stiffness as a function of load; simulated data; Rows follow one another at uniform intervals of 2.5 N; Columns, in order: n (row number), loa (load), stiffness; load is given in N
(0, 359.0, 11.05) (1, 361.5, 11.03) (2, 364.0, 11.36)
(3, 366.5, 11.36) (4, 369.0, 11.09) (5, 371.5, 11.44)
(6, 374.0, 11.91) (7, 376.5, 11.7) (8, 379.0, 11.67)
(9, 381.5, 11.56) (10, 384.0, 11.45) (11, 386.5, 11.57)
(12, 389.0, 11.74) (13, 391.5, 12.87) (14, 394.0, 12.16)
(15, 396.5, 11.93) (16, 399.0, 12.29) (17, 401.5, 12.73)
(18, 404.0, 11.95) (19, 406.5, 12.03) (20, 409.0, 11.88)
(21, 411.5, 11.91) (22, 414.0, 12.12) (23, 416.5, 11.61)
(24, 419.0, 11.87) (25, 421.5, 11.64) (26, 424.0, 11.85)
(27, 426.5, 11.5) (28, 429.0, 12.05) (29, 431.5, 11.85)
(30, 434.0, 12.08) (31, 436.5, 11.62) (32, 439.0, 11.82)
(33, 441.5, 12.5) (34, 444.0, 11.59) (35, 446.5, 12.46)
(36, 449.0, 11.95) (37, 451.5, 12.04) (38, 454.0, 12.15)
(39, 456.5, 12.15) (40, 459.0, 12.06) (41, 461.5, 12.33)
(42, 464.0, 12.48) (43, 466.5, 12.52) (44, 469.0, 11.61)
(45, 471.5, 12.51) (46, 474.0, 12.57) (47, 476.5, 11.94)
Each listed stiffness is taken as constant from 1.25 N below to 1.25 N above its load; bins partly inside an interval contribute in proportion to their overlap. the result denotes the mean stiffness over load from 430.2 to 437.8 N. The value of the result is 11.9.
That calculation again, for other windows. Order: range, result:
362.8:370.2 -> 11.3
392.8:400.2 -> 12.1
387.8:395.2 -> 12.3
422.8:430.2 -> 11.8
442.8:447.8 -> 12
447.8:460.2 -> 12.1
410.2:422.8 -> 11.8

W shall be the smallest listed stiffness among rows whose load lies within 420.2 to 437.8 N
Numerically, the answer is 11.5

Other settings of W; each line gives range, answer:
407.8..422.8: 11.61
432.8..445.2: 11.59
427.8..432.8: 11.85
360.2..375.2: 11.03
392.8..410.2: 11.88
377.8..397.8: 11.45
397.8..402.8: 12.29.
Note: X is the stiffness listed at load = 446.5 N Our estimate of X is 12.46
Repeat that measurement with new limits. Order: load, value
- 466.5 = 12.52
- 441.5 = 12.5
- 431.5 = 11.85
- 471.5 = 12.51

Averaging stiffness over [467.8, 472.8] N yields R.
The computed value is 12.1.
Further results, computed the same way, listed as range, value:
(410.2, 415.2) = 12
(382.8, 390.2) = 11.6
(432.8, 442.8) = 12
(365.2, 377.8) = 11.5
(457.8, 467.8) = 12.3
